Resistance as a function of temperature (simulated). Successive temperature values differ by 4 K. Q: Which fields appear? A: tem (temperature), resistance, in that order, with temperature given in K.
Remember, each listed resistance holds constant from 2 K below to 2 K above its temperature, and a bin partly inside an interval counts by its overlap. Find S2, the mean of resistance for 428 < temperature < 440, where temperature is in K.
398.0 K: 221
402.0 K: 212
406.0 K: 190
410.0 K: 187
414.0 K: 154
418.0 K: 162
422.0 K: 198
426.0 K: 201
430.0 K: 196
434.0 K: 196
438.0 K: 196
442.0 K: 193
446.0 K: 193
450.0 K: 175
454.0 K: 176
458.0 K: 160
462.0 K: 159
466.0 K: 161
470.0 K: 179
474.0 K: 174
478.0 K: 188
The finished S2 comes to 196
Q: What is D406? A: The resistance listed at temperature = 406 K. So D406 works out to 190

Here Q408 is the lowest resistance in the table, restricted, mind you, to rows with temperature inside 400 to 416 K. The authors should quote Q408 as 154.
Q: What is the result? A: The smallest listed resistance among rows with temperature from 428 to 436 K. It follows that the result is 196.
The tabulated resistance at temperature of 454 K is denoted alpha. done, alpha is 176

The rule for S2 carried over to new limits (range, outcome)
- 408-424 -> 175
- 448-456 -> 176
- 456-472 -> 165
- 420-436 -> 198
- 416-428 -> 187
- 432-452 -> 191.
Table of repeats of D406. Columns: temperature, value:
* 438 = 196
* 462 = 159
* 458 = 160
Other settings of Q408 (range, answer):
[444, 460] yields 160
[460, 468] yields 159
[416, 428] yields 162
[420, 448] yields 193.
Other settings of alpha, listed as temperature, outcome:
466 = 161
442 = 193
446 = 193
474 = 174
